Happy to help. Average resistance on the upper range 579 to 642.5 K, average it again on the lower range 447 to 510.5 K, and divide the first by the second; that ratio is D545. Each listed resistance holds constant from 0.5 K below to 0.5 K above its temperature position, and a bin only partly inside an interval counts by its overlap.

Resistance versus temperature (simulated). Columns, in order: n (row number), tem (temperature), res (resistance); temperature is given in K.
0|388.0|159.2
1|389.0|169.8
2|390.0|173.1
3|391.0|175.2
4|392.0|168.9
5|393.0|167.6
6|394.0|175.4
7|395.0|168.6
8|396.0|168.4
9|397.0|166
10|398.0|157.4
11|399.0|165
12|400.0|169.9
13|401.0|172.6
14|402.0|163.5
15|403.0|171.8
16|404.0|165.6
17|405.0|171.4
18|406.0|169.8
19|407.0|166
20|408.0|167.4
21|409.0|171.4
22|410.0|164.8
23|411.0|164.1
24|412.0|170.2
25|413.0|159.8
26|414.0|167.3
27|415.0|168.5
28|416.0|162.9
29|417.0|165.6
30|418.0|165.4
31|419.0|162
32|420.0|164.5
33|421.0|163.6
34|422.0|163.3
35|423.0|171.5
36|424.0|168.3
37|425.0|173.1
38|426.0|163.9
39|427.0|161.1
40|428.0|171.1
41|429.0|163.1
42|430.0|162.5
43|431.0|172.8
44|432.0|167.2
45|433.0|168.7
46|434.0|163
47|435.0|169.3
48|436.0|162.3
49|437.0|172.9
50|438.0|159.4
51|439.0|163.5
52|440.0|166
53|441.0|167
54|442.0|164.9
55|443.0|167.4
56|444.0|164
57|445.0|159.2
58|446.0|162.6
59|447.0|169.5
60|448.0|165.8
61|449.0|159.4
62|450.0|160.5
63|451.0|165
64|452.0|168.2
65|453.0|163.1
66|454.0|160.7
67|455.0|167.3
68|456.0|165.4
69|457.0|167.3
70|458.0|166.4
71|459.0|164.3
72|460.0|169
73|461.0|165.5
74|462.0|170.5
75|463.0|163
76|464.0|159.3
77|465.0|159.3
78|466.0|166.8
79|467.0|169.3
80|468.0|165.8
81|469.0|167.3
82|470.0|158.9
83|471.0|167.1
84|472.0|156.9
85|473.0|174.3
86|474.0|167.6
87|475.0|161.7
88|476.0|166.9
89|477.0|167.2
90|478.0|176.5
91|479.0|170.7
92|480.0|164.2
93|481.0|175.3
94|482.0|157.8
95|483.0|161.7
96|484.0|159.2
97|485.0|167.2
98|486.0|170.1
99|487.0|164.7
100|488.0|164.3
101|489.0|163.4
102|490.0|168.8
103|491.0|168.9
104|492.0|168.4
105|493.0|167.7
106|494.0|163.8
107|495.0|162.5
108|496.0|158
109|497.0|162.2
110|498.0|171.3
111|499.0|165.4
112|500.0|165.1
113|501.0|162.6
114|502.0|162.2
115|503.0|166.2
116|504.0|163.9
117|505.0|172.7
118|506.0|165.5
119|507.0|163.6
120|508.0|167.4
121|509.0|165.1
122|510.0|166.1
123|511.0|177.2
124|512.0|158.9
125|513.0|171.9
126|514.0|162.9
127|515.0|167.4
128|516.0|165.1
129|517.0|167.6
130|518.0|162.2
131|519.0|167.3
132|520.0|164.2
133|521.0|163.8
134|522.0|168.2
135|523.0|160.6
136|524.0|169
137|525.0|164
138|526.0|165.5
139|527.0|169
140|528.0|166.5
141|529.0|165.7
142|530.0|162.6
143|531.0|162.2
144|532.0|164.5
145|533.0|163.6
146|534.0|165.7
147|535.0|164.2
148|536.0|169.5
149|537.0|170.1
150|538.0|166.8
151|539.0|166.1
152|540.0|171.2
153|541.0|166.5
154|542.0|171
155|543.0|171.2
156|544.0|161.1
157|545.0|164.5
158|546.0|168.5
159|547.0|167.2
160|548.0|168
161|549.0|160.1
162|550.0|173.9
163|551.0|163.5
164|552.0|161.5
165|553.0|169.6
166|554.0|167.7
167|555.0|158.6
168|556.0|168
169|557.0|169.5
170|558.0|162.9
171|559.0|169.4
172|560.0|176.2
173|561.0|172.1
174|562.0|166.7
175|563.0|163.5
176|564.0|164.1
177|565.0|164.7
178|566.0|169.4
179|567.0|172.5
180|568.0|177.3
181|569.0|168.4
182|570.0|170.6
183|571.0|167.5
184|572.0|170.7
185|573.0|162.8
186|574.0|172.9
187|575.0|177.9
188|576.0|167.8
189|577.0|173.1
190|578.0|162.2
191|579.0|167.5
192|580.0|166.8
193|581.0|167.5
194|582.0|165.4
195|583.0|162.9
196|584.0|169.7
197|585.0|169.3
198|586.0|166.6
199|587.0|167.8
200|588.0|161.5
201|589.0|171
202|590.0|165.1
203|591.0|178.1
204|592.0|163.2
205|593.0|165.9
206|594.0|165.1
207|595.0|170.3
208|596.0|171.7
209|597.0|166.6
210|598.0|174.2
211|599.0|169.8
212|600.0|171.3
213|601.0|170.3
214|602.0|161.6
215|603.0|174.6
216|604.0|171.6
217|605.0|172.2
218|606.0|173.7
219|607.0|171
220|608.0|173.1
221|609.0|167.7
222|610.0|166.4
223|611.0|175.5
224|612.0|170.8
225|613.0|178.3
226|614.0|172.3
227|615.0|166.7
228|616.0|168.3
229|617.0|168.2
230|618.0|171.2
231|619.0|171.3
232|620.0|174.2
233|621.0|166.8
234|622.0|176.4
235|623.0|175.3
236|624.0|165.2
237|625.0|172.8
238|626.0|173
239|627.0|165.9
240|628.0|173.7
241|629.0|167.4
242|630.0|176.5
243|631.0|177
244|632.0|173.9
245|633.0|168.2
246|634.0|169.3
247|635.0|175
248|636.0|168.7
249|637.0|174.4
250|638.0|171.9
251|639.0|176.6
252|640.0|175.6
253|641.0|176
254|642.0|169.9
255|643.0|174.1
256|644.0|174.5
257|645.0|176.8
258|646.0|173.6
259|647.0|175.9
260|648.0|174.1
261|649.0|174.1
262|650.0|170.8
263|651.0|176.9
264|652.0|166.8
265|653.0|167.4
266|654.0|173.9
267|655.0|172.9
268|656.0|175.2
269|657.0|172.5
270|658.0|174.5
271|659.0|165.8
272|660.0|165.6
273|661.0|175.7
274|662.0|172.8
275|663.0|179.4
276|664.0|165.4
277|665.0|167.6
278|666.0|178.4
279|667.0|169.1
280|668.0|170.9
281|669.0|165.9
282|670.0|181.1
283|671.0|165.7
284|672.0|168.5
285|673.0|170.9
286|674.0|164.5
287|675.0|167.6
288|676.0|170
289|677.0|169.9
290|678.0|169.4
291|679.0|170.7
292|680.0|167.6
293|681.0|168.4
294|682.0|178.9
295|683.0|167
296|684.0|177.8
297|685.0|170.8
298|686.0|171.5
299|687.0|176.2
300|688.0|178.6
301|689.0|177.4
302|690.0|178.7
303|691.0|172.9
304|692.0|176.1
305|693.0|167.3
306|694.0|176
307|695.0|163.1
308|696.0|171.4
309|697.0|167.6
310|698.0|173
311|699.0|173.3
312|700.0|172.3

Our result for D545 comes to 1.03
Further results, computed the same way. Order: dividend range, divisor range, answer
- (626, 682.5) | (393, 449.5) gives 1.03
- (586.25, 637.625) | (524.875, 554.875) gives 1.03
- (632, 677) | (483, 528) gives 1.04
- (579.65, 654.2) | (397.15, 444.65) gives 1.03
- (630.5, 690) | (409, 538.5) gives 1.04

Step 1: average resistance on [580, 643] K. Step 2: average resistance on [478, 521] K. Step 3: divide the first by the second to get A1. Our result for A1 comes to 1.03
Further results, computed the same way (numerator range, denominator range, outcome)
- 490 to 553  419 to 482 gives 1.00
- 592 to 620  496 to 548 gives 1.03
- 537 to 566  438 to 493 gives 1.01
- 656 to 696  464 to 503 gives 1.04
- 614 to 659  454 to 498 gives 1.04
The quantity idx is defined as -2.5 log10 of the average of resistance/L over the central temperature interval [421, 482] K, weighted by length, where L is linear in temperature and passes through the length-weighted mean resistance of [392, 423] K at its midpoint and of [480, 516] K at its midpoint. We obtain 0.00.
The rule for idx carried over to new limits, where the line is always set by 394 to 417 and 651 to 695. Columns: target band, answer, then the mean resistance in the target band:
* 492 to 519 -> 0.02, 166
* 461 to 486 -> 0.02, 166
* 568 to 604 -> 0.01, 169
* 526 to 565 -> 0.02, 167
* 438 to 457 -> 0.02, 164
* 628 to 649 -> -0.02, 173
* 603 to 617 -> 0.00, 171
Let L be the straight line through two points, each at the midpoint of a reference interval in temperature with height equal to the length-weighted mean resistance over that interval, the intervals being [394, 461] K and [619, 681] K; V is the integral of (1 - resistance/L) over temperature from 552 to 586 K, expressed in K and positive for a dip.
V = 0.3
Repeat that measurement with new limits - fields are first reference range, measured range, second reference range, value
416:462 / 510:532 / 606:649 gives 0.3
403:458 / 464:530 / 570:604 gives 0.5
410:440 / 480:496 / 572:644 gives 0.2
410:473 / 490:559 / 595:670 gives 0.9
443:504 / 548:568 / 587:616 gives 0.1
